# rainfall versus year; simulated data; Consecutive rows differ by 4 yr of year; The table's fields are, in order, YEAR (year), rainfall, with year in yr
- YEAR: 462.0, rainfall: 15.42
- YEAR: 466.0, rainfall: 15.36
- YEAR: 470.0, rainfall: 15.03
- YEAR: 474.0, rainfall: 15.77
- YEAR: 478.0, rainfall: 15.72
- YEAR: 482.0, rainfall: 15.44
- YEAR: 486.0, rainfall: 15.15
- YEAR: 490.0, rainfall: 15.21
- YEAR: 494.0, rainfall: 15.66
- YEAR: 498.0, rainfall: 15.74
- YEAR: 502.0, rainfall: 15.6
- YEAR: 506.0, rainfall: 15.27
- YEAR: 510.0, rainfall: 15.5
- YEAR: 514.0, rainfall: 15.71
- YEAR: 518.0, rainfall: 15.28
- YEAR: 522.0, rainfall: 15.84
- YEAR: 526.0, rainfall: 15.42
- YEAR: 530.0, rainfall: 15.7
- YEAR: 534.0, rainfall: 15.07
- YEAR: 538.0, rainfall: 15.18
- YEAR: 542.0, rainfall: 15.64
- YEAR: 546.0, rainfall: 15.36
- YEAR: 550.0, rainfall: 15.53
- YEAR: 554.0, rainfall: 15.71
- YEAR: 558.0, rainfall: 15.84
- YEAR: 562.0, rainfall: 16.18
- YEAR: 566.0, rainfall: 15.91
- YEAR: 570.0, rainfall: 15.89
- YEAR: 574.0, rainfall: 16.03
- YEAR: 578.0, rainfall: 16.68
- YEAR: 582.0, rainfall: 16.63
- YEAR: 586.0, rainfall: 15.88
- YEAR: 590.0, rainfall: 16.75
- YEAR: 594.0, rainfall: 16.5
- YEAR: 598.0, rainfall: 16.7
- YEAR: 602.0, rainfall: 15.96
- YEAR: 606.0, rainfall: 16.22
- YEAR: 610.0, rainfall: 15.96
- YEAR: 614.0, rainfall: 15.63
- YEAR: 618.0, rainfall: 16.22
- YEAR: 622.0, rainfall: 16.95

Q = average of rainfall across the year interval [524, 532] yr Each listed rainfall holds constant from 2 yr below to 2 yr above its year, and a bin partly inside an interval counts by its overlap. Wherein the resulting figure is 15.6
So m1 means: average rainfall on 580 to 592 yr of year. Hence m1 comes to 16.4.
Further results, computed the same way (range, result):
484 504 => 15.5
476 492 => 15.4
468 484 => 15.5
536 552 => 15.4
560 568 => 16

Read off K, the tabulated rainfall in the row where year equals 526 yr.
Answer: 15.42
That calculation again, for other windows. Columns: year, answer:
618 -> 16.22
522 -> 15.84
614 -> 15.63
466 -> 15.36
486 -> 15.15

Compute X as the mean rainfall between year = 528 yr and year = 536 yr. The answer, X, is 15.4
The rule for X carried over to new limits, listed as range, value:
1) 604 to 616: 15.9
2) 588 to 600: 16.7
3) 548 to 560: 15.7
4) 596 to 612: 16.2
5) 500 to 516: 15.5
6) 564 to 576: 15.9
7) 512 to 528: 15.6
